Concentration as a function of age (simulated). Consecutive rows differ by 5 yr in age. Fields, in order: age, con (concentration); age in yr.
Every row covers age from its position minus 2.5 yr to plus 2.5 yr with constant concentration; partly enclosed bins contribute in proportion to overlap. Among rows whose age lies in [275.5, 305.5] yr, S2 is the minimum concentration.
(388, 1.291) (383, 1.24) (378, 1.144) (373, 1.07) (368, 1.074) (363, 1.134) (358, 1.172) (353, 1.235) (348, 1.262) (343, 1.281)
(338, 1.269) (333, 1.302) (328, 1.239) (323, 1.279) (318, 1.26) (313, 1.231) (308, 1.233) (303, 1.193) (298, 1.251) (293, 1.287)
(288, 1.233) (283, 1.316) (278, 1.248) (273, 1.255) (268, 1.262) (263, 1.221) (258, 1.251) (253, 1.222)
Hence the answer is 1.193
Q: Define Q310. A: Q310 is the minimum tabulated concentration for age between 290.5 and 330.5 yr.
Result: 1.193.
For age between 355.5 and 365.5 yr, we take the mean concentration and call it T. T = 1.15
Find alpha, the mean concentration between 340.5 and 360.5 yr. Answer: 1.24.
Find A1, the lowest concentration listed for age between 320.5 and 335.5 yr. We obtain 1.239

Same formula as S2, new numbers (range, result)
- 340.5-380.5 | 1.07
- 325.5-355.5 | 1.235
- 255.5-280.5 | 1.221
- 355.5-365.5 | 1.134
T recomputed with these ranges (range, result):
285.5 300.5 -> 1.26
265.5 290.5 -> 1.26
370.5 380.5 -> 1.11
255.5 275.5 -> 1.25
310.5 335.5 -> 1.26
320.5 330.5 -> 1.26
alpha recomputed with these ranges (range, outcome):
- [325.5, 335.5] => 1.27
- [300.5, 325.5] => 1.24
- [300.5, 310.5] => 1.21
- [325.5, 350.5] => 1.27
